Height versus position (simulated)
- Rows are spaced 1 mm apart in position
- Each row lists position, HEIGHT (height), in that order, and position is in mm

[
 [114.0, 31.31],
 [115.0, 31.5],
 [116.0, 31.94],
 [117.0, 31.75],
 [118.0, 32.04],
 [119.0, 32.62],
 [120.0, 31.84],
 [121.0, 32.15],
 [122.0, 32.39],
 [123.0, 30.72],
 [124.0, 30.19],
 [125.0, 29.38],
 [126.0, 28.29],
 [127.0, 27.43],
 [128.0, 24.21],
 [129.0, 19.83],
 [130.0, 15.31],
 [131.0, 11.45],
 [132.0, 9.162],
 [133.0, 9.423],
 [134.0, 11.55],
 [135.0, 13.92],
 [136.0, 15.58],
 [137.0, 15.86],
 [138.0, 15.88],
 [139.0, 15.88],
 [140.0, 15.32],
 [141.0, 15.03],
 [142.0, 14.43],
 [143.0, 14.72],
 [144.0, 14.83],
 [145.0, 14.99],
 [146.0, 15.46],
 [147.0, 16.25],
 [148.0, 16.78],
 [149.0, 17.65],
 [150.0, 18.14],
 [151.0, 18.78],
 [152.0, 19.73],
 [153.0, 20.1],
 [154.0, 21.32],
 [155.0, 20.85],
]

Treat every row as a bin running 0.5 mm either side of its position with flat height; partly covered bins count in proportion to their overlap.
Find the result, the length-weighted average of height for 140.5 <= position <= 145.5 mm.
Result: 14.8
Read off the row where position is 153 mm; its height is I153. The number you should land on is 20.1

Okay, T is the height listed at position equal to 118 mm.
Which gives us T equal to 32.04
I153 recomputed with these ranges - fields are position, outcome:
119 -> 32.62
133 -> 9.423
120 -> 31.84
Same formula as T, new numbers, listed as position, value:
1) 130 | 15.31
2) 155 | 20.85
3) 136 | 15.58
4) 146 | 15.46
